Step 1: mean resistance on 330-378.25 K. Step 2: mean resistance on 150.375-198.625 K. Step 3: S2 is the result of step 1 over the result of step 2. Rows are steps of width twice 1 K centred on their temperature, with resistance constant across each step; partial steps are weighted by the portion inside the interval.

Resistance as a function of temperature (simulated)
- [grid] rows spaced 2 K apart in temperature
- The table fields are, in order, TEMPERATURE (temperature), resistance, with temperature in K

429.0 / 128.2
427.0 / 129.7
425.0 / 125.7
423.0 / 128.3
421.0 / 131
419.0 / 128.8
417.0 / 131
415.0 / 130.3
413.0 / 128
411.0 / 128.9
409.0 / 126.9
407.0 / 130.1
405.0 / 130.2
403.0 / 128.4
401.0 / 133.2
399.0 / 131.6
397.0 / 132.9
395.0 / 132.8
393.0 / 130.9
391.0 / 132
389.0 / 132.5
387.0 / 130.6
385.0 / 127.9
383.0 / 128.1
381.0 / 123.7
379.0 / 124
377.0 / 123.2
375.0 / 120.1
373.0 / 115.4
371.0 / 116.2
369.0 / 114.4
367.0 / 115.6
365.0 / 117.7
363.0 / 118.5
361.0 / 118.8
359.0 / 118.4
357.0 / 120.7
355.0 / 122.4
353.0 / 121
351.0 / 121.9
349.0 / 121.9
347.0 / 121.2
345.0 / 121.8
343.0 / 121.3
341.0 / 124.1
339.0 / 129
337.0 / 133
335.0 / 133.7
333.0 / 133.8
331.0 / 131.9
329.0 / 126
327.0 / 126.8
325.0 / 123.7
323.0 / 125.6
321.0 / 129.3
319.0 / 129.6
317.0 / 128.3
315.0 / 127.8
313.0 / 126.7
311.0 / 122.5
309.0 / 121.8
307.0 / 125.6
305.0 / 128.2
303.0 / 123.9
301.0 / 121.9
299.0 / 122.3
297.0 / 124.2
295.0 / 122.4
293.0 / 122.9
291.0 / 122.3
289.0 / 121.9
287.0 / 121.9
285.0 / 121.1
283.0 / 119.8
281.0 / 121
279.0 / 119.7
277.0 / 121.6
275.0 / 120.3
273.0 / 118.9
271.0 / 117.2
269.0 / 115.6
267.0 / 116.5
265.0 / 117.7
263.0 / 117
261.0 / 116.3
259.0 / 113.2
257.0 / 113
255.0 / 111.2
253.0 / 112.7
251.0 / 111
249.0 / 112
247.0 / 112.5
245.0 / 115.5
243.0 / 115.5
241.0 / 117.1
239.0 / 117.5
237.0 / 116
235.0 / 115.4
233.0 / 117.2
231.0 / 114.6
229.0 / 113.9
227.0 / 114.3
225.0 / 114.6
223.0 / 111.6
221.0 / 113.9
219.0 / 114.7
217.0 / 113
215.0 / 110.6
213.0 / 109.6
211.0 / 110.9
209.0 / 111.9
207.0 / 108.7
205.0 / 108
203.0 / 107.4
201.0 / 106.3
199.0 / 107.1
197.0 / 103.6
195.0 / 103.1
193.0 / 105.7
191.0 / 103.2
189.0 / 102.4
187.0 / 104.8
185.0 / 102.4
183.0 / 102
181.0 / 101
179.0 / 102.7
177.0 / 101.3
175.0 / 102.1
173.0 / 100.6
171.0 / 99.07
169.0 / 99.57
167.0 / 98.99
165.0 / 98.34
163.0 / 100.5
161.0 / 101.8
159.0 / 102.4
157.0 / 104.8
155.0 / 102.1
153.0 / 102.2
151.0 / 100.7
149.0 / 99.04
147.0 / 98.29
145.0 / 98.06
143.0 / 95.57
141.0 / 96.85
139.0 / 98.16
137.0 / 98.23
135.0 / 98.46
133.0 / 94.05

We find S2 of 1.20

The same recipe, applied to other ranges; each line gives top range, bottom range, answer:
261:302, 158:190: 1.19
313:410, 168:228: 1.18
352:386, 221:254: 1.05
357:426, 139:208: 1.23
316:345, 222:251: 1.12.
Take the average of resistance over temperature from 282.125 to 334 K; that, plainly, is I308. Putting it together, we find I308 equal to 125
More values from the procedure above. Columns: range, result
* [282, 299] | 122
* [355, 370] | 118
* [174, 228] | 107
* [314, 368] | 125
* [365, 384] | 120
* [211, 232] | 113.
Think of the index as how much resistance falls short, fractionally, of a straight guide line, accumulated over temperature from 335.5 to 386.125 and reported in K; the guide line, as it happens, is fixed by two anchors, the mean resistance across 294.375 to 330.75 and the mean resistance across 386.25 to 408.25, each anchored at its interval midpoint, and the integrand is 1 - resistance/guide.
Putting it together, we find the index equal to 2.8 K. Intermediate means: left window 126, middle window 122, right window 131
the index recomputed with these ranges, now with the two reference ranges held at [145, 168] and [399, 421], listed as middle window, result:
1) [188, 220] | -0.52 K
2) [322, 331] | -0.45 K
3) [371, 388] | 0.35 K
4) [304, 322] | -1.22 K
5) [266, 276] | -0.34 K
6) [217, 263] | -1.69 K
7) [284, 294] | -0.53 K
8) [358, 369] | 0.61 K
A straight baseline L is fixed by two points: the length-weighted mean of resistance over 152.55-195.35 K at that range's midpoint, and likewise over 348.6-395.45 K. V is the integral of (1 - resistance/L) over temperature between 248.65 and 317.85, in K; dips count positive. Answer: -4.1 K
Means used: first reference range 102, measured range 120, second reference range 123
